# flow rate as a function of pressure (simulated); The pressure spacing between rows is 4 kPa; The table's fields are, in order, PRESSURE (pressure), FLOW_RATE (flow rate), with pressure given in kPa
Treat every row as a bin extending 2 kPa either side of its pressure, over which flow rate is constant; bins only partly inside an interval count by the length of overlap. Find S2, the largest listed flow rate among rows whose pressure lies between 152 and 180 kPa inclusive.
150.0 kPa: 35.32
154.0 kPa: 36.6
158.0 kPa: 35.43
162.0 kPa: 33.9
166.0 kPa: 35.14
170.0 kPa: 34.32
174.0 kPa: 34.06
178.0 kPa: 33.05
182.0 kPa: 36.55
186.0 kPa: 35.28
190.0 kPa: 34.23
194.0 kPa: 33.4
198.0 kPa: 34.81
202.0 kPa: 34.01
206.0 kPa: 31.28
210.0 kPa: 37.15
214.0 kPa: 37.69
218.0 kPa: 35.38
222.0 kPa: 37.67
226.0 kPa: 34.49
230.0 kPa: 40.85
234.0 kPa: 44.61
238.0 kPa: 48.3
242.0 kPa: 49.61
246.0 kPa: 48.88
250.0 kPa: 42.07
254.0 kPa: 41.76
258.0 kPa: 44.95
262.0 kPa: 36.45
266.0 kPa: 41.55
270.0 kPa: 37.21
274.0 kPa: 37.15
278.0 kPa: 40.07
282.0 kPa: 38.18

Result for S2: 36.6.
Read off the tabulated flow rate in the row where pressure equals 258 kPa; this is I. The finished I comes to 44.95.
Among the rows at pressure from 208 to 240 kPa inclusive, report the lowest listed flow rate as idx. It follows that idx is 34.49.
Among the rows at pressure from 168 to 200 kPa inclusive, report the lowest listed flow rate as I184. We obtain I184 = 33.05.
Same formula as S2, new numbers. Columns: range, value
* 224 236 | 44.61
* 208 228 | 37.69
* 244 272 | 48.88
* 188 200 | 34.81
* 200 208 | 34.01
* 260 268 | 41.55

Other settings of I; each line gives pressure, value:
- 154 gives 36.6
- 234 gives 44.61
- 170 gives 34.32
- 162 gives 33.9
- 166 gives 35.14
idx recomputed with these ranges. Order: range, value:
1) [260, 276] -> 36.45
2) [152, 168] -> 33.9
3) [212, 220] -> 35.38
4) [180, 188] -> 35.28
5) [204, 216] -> 31.28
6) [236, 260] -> 41.76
